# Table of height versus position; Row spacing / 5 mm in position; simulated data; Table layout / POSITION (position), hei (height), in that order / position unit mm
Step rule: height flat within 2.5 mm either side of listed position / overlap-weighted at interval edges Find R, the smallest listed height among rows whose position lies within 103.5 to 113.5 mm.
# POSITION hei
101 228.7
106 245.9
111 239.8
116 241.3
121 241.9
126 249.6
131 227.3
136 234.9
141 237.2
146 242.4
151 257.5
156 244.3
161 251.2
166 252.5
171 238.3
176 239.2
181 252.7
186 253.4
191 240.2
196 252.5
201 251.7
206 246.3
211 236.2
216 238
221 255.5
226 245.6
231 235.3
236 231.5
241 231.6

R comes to 239.8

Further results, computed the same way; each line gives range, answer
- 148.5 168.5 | 244.3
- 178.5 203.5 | 240.2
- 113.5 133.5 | 227.3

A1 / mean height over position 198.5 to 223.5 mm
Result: 246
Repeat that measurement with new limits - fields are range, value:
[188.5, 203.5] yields 248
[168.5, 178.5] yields 239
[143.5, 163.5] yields 249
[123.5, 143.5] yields 237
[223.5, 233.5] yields 240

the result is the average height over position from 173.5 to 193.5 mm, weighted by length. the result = 246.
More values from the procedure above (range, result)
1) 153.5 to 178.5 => 245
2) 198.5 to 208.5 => 249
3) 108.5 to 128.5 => 243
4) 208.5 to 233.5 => 242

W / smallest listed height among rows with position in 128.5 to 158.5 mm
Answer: 227.3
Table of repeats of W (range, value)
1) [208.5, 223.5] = 236.2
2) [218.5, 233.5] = 235.3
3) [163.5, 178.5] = 238.3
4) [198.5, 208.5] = 246.3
